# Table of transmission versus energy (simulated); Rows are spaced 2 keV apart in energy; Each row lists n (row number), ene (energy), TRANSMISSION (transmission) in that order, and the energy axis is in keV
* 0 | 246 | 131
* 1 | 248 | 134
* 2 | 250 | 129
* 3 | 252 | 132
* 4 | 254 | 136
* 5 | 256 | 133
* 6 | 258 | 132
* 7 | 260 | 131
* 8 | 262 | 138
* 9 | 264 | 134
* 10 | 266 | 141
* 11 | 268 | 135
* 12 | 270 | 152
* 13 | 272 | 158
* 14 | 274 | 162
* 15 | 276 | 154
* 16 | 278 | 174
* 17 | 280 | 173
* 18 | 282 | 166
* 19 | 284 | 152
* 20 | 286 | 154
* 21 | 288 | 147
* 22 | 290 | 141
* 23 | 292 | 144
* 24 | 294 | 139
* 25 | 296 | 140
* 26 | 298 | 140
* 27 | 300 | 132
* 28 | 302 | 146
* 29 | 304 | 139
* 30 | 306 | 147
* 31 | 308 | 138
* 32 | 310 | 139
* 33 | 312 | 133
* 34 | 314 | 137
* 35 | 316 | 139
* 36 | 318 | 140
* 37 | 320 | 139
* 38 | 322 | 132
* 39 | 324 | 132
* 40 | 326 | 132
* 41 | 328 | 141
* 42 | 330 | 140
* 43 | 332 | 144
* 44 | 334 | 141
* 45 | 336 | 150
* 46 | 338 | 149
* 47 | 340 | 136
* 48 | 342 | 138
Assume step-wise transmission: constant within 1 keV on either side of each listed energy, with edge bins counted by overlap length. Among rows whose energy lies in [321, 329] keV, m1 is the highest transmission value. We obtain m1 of 141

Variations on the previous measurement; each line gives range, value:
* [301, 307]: 147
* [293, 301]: 140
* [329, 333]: 144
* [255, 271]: 152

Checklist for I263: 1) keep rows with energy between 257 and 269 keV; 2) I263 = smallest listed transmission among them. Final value 131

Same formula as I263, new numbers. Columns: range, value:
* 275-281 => 154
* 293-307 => 132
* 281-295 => 139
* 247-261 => 129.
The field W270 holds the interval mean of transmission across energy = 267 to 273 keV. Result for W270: 148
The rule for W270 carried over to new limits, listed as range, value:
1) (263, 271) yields 140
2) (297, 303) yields 139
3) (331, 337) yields 145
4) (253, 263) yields 134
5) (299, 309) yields 140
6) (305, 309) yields 142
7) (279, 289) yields 158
